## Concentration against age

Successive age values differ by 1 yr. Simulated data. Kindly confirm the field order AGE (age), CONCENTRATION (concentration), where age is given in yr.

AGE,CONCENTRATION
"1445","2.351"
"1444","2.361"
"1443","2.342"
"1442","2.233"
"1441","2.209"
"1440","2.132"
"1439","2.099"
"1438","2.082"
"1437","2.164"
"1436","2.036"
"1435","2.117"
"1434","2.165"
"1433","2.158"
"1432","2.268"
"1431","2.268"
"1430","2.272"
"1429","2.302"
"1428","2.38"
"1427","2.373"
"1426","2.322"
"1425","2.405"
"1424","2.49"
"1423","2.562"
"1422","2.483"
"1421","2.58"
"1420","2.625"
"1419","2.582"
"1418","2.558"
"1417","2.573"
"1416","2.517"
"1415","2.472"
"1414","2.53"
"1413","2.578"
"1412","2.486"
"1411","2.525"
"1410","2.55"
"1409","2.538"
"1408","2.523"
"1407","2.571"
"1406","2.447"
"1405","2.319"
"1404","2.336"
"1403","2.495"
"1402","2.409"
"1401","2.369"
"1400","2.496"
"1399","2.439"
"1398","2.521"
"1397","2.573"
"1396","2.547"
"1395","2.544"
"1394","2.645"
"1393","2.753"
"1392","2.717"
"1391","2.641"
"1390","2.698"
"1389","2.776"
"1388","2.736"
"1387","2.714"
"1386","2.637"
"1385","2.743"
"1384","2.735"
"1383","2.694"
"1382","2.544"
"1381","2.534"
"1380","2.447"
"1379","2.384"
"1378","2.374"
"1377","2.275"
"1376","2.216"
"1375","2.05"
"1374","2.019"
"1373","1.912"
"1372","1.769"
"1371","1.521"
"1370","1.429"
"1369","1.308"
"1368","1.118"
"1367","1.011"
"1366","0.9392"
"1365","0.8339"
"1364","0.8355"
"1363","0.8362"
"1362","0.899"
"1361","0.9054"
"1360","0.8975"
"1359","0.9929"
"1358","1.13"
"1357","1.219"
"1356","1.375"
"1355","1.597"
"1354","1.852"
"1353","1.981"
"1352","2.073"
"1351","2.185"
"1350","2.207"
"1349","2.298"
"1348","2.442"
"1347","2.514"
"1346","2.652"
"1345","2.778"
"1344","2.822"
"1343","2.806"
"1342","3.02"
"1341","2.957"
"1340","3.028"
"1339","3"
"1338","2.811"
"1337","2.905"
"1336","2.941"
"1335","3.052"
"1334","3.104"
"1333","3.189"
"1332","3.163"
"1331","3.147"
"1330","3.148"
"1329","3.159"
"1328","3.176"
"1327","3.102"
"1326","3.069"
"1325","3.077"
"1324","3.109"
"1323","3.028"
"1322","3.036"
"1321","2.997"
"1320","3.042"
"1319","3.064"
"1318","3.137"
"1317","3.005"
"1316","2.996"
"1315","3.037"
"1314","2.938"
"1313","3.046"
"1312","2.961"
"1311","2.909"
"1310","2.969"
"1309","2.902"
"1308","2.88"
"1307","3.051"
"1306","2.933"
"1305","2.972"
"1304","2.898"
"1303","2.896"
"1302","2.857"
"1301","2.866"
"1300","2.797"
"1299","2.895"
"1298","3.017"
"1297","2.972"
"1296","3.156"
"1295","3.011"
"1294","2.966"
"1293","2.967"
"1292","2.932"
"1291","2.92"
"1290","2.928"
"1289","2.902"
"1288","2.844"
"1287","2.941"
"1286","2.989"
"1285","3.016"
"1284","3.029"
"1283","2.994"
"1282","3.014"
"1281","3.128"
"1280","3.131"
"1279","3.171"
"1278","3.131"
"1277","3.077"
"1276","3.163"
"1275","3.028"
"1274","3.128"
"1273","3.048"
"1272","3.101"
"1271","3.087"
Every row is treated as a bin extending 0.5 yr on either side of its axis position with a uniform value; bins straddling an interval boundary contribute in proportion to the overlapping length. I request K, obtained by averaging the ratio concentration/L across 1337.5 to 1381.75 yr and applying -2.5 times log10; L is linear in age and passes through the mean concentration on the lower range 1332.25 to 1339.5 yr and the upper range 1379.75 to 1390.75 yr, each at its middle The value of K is 0.43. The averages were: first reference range 3.01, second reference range 2.66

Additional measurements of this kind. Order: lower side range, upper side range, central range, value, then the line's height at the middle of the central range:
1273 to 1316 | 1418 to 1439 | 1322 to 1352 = -0.04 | 2.78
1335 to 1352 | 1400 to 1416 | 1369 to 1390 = 0.12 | 2.58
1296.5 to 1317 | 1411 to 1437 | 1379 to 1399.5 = -0.03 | 2.56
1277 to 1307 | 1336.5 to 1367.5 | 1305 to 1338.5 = -0.23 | 2.46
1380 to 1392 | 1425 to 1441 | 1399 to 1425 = -0.04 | 2.42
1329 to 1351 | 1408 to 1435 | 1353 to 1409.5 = 0.27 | 2.64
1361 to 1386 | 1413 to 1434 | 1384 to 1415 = -0.20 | 2.13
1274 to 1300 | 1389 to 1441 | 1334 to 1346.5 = -0.05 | 2.77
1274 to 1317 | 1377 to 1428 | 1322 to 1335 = -0.10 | 2.85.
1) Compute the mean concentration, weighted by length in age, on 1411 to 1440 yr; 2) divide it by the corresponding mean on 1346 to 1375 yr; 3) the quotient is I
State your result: 1.55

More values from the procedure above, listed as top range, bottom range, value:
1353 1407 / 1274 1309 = 0.68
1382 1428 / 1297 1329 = 0.85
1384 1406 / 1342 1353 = 1.04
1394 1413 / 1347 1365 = 1.64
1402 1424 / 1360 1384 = 1.48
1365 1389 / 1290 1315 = 0.71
